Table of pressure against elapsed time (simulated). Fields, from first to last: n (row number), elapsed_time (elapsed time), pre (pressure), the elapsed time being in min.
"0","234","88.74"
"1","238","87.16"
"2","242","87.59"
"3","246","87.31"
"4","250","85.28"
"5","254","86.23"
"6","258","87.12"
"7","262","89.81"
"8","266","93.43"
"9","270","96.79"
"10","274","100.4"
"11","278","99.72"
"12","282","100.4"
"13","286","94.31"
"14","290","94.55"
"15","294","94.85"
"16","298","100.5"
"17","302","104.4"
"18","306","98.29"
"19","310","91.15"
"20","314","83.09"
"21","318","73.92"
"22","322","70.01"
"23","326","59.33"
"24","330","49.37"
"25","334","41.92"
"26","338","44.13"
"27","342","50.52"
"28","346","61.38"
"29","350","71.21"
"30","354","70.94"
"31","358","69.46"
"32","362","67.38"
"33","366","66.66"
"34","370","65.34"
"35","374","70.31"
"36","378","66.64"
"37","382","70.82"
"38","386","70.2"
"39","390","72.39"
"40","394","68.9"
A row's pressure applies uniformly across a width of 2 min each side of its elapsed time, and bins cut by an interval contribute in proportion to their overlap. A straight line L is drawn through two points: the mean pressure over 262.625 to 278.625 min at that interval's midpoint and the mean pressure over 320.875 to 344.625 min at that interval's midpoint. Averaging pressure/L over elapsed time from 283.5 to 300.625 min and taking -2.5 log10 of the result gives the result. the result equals -0.19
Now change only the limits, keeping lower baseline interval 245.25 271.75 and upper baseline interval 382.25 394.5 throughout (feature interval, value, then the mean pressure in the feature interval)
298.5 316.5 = -0.14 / 94.2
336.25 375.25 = 0.18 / 63.7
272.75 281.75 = -0.16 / 100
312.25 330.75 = 0.18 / 68.1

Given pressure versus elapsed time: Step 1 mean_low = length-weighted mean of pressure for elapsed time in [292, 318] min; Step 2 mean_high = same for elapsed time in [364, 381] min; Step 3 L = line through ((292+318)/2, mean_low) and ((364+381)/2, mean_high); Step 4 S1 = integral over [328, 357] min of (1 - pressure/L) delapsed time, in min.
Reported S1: 8.2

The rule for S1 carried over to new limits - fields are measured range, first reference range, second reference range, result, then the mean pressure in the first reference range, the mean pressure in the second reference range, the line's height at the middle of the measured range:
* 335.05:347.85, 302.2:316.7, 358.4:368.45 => 4.3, 91.7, 67.3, 77.3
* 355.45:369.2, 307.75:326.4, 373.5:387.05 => 0.7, 77.2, 69.4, 71.6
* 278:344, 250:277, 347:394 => 3.1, 92.1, 69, 81.8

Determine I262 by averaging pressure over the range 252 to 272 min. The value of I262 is 90.7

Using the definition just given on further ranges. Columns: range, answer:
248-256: 85.8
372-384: 69.3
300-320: 90.2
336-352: 56.8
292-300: 97.7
